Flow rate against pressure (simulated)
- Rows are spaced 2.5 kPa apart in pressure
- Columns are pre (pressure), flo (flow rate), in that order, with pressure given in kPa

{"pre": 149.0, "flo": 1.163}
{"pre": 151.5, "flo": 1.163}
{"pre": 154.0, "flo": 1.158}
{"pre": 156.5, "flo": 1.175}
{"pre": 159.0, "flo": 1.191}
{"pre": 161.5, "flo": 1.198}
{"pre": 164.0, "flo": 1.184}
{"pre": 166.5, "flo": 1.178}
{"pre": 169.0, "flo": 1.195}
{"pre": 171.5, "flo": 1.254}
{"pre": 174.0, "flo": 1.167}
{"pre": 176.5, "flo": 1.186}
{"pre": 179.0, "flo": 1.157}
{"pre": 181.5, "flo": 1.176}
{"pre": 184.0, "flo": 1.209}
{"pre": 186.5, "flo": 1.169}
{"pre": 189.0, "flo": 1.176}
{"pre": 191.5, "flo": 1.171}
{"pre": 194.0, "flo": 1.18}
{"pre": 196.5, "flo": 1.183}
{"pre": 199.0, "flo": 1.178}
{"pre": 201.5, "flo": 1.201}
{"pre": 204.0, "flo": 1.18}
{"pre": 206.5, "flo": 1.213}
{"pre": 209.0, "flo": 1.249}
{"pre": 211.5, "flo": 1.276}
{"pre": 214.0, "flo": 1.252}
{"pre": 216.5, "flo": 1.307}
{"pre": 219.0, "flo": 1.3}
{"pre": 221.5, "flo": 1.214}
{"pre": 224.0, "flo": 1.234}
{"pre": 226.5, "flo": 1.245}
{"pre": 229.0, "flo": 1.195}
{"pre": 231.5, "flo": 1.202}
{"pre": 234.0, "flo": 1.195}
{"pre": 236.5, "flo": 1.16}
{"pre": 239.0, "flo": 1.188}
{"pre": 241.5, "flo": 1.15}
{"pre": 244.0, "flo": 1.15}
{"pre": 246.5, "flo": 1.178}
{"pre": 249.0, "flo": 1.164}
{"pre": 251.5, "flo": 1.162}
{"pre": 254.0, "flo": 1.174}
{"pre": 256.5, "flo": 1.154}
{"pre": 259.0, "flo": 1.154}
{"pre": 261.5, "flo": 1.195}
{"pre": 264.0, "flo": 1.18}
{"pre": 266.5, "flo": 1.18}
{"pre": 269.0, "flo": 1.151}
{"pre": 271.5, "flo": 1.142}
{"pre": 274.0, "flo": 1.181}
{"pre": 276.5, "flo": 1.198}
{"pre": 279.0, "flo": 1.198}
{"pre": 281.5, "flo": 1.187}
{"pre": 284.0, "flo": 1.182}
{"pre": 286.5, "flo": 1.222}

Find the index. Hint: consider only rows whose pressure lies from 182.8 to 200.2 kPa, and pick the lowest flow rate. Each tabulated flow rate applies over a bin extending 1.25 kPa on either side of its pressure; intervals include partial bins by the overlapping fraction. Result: 1.169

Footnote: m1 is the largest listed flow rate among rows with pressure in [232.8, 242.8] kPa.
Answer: 1.195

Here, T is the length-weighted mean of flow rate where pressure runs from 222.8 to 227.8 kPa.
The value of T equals 1.24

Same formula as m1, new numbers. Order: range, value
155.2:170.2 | 1.198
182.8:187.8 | 1.209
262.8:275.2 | 1.181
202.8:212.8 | 1.276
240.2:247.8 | 1.178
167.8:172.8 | 1.254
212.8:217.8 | 1.307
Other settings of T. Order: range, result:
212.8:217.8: 1.28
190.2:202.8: 1.18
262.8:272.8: 1.16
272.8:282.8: 1.19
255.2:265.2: 1.17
